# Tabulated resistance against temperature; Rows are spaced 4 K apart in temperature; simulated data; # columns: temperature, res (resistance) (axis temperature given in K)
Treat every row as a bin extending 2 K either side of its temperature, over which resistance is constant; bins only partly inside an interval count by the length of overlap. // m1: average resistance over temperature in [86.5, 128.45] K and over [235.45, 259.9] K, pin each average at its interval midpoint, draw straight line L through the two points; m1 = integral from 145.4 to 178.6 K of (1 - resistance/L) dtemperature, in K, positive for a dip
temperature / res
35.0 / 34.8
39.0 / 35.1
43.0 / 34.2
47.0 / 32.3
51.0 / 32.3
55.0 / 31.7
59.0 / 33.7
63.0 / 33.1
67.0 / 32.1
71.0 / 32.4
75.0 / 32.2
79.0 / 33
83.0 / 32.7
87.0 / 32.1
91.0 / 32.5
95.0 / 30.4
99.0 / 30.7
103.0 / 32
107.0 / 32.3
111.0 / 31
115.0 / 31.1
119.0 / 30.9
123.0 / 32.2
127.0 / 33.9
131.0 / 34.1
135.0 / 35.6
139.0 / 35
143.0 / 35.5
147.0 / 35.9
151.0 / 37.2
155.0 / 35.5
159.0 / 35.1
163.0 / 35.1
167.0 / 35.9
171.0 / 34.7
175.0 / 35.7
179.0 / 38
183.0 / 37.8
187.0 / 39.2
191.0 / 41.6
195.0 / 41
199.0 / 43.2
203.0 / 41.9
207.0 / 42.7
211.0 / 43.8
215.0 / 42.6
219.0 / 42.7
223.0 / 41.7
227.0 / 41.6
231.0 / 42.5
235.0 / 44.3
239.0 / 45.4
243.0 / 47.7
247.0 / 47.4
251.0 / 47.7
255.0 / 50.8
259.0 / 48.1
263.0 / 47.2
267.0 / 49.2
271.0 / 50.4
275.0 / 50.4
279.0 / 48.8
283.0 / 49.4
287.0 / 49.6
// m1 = 1.85 K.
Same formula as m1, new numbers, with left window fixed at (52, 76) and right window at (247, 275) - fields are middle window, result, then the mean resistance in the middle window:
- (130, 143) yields 1.2 K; 35.1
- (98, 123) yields 3.4 K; 31.4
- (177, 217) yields 2.2 K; 41.2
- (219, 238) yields 1.4 K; 42.7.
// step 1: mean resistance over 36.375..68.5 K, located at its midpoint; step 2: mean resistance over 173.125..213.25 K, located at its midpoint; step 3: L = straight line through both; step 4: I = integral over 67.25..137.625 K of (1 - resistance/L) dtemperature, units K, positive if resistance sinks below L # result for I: 6.7 K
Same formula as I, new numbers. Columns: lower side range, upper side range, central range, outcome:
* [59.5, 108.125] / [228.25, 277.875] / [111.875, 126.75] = 1.57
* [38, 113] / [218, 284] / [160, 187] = 2.71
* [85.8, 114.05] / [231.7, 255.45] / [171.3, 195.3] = 1.15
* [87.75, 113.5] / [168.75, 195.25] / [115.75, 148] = 0.08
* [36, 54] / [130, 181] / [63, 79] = 0.72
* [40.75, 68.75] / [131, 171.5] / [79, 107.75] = 1.70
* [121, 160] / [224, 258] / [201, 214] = -0.16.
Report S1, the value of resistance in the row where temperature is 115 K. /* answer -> 31.1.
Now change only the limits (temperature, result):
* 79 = 33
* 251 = 47.7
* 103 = 32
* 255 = 50.8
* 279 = 48.8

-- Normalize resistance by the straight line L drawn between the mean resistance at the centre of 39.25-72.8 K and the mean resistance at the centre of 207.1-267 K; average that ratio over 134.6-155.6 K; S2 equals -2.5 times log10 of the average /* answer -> 0.09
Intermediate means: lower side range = 32.9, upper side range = 45.3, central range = 35.8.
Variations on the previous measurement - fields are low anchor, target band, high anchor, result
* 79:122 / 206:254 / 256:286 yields 0.01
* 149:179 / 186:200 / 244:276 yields -0.04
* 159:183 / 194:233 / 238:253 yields 0.00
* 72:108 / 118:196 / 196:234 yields 0.05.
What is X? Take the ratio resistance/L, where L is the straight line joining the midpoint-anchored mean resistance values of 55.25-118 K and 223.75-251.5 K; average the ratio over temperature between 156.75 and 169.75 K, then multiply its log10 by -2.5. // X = 0.096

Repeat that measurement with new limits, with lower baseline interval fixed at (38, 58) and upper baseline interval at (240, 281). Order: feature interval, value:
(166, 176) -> 0.19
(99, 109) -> 0.17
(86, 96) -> 0.14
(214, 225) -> 0.08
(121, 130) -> 0.17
